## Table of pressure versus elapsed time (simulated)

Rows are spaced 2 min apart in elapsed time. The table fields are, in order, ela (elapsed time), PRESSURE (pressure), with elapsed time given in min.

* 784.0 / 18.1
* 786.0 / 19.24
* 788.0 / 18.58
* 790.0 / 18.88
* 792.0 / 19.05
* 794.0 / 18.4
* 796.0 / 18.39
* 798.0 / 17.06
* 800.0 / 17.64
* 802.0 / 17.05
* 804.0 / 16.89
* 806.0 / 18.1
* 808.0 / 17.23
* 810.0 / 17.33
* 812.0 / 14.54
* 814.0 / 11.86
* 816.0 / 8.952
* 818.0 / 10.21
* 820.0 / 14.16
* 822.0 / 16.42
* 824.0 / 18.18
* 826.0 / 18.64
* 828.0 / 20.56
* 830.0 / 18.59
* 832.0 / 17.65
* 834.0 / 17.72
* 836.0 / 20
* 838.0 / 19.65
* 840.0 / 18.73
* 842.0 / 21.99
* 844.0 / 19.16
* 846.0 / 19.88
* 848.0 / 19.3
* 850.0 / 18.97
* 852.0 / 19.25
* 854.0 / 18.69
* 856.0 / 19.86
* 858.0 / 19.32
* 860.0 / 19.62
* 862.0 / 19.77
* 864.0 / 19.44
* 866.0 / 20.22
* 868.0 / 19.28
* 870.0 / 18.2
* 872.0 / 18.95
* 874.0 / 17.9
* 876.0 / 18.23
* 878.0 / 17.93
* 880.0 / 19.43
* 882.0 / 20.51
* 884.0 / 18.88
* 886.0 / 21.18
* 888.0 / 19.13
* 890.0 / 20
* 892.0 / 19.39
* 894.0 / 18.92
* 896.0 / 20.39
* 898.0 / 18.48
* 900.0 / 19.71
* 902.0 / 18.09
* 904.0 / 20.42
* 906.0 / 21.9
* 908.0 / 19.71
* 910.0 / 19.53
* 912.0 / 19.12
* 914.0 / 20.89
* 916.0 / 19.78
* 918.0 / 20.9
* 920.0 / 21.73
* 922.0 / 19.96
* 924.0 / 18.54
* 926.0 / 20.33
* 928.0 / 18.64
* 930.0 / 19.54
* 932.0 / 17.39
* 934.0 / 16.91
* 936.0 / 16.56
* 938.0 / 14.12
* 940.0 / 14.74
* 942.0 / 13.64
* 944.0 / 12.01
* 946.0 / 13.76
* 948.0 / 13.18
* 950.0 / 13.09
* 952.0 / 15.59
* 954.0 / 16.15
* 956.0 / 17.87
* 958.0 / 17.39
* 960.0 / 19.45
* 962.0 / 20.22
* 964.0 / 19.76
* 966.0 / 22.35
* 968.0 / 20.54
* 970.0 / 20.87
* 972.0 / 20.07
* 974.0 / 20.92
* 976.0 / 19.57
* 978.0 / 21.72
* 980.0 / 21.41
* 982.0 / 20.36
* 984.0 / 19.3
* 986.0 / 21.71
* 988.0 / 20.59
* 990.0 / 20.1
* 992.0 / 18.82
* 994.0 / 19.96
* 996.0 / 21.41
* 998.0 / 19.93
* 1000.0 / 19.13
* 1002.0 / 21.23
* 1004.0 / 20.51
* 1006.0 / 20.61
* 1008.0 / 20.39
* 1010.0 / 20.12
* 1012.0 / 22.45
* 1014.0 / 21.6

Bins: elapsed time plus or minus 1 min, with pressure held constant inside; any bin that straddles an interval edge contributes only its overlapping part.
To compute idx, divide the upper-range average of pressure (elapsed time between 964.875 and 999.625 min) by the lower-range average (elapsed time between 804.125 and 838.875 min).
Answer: 1.25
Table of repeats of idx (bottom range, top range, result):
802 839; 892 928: 1.20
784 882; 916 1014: 1.05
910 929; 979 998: 1.02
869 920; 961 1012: 1.05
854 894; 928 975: 0.89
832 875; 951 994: 1.02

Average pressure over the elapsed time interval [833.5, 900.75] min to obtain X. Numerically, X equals 19.4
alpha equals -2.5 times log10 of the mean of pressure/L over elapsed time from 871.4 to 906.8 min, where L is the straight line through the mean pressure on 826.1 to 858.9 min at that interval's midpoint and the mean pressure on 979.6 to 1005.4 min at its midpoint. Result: 0.01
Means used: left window 19.3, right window 20.3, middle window 19.4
